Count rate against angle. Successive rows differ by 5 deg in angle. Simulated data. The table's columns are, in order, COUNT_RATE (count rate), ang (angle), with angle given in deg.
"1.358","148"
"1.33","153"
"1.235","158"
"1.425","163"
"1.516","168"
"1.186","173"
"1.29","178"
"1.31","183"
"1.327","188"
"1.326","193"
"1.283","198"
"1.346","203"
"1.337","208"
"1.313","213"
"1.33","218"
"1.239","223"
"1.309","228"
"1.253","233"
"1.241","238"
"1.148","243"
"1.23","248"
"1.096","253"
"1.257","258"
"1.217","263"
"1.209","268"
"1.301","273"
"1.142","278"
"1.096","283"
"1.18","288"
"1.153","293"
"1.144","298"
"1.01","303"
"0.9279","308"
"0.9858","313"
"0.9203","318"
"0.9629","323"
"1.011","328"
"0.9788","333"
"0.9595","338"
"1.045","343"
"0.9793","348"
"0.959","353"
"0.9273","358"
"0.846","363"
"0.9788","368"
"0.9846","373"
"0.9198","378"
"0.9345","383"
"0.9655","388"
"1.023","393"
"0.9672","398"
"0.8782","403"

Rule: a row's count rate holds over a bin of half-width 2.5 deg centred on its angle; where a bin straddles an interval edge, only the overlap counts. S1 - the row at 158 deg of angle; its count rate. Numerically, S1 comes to 1.235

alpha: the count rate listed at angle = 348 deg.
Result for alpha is 0.9793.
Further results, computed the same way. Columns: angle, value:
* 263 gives 1.217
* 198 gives 1.283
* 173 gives 1.186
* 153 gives 1.33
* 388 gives 0.9655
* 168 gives 1.516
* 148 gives 1.358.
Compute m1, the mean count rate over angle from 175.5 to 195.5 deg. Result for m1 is 1.31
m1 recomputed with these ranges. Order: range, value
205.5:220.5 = 1.33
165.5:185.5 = 1.33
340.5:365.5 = 0.951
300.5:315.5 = 0.975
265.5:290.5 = 1.19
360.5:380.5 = 0.932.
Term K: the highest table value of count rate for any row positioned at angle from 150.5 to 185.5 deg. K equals 1.516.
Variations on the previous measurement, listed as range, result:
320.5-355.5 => 1.045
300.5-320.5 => 1.01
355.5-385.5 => 0.9846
